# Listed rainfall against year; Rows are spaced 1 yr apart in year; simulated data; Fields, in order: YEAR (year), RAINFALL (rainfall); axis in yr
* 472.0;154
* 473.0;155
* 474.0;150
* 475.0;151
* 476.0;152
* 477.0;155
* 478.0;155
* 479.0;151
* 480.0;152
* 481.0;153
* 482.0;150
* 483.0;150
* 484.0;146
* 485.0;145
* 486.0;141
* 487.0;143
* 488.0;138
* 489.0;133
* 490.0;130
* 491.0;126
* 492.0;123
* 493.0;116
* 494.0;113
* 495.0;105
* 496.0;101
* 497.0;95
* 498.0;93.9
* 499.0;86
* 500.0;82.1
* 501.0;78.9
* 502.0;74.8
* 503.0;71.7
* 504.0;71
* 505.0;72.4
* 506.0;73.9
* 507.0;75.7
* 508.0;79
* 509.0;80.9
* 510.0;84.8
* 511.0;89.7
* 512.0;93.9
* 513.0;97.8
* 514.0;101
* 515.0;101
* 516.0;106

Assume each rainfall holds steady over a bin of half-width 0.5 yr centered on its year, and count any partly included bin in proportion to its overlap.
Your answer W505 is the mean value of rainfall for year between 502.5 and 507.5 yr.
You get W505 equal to 72.9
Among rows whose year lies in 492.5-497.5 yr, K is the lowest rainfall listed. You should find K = 95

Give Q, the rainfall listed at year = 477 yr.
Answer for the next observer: 155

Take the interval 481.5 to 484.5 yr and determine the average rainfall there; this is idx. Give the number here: 149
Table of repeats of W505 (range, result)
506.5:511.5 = 82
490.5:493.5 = 122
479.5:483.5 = 151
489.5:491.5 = 128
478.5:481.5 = 152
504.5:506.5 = 73.2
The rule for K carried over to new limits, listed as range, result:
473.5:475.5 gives 150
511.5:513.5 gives 93.9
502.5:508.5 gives 71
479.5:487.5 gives 141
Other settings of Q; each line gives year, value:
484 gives 146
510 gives 84.8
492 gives 123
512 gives 93.9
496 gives 101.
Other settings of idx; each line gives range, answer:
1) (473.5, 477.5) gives 152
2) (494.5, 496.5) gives 103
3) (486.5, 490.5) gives 136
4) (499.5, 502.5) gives 78.6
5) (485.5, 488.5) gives 141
